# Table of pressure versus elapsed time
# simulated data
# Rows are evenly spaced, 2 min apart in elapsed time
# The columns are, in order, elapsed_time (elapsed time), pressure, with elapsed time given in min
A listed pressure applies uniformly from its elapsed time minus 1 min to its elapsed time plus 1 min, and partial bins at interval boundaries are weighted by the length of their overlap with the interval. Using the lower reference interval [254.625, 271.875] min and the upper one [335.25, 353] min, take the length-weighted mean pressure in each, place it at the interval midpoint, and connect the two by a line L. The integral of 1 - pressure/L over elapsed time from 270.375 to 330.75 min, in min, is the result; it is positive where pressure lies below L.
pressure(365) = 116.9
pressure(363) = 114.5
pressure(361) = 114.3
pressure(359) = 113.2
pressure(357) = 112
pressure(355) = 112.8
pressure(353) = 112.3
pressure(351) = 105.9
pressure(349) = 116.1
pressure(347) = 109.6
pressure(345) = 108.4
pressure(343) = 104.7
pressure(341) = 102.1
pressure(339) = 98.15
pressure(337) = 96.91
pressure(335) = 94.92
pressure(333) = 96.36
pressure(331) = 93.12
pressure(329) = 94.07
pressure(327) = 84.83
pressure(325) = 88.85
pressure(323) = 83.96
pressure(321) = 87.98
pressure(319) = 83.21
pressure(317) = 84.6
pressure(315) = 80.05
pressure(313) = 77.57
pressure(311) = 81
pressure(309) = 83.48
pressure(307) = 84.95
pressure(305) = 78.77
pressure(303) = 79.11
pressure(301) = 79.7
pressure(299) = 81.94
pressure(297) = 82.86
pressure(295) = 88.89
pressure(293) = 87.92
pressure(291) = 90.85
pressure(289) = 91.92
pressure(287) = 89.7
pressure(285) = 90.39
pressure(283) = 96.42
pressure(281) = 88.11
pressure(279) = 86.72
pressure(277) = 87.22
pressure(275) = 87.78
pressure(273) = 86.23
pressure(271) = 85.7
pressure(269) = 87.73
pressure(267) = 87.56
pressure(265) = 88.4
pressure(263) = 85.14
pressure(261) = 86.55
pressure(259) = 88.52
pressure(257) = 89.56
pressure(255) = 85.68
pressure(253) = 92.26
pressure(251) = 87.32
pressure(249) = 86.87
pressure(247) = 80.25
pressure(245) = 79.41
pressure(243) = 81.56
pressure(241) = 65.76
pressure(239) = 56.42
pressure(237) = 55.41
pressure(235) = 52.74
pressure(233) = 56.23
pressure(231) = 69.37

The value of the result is 6.0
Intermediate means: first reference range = 87.3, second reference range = 105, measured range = 85.9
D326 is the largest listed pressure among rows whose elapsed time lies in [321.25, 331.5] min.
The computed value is 94.07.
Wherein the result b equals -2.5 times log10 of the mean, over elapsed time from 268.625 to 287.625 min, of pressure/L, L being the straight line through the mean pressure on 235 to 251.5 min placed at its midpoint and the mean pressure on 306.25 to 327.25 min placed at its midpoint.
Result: -0.142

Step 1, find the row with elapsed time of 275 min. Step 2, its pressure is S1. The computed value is 87.78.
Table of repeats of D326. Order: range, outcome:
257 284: 96.42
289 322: 91.92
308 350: 116.1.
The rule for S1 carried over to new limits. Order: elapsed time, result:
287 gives 89.7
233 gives 56.23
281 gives 88.11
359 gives 113.2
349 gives 116.1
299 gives 81.94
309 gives 83.48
